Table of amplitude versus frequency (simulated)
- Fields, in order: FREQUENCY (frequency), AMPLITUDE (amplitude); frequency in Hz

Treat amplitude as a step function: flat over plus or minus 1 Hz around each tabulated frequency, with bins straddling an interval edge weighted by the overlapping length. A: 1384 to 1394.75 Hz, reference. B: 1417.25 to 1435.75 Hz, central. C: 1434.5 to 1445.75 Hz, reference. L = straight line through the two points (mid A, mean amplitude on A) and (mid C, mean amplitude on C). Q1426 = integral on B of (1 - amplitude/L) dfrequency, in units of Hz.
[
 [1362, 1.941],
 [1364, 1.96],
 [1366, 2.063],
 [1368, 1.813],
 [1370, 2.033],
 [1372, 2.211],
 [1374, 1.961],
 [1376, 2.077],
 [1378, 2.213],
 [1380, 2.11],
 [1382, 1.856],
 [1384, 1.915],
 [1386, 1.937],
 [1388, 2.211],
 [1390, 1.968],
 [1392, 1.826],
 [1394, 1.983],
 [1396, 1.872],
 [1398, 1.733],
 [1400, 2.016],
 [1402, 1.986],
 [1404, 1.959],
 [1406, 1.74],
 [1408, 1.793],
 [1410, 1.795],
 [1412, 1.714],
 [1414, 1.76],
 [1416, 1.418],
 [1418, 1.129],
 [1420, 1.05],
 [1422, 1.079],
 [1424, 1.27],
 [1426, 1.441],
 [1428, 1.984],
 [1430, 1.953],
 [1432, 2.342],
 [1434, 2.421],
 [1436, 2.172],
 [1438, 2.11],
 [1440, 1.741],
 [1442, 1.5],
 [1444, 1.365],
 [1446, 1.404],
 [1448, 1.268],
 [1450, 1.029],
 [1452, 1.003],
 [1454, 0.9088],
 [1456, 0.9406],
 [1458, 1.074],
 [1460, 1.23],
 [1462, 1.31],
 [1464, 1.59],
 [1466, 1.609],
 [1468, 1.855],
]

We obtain 1.7 Hz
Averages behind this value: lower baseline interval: 1.98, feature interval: 1.66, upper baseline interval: 1.78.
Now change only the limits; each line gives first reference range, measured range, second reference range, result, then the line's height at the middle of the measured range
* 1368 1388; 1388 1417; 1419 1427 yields -4.75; 1.58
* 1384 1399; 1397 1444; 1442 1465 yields -4.86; 1.59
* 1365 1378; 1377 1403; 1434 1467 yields -1.04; 1.9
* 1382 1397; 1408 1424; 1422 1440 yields 4.05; 1.92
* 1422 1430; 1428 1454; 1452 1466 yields -4.92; 1.39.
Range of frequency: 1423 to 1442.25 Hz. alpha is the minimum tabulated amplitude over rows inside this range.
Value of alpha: 1.27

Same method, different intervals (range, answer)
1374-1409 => 1.733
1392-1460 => 0.9088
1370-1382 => 1.856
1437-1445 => 1.365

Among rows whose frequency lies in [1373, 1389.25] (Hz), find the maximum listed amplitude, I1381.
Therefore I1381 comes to 2.213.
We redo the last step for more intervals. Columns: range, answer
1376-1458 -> 2.421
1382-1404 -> 2.211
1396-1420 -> 2.016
